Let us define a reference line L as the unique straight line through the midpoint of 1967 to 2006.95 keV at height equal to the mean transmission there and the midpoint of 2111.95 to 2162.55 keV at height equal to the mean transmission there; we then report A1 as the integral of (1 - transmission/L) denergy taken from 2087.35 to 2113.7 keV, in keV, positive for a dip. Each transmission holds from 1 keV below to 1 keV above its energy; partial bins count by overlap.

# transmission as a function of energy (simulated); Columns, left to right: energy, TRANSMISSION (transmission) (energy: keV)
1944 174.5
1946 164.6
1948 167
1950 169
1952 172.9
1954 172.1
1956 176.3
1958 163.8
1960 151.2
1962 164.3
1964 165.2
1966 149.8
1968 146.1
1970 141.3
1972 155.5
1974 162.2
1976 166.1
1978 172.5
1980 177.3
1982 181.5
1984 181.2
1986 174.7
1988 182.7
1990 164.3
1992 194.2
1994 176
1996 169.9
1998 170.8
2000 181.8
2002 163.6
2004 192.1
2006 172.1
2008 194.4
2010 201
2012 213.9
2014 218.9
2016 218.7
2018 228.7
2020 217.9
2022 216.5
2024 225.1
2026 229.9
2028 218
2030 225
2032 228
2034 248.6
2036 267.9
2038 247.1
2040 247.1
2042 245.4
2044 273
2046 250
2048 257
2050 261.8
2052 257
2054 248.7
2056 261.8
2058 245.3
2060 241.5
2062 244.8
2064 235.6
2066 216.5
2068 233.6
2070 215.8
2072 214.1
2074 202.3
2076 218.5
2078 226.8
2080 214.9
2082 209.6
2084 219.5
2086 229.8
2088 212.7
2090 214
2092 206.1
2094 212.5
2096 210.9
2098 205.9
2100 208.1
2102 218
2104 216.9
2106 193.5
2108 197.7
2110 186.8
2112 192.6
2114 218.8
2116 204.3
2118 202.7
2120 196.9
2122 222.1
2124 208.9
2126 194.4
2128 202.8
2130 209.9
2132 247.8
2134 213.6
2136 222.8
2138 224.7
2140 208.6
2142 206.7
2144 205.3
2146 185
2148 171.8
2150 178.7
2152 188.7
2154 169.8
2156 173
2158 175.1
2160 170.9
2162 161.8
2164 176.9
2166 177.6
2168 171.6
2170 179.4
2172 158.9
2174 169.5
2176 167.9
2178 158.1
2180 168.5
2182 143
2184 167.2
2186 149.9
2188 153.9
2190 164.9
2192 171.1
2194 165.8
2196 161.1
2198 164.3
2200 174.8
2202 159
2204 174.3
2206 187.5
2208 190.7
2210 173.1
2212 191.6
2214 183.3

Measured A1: -1.9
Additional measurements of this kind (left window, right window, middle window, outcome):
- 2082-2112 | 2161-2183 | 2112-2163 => -3.3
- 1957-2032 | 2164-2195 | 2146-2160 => -0.7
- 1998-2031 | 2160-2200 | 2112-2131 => -2.8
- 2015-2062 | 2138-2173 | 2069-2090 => 0.4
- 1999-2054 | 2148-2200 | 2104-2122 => -0.9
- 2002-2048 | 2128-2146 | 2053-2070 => -1.3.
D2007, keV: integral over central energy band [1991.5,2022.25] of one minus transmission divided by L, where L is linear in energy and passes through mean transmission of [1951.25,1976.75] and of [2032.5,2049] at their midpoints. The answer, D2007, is 2.6 keV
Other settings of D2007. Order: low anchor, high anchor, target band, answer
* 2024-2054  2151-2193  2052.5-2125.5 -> -0.1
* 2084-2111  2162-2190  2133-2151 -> -1.7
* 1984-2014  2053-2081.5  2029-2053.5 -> -4.4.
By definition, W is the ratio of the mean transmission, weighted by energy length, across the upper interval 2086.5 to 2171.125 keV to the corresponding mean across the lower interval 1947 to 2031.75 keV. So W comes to 1.08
